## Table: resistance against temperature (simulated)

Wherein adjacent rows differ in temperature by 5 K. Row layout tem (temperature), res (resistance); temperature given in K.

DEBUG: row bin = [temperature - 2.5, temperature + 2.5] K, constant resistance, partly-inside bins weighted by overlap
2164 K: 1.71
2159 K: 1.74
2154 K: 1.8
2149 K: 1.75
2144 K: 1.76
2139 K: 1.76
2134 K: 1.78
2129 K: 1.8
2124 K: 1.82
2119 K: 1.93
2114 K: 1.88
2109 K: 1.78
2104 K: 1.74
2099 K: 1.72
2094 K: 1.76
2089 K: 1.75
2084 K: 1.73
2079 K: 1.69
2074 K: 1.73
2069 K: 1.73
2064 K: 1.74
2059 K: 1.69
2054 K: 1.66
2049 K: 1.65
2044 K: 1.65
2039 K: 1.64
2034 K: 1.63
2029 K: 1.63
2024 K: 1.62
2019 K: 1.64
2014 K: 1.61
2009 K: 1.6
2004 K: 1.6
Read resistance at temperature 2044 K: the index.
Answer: 1.65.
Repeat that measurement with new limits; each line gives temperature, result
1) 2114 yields 1.88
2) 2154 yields 1.8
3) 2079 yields 1.69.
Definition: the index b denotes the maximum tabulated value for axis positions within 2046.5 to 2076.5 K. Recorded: 1.74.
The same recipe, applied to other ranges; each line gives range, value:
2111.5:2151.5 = 1.93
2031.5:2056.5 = 1.66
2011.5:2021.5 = 1.64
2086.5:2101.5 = 1.76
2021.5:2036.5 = 1.63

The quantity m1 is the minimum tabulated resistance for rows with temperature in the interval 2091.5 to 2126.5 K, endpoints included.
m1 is 1.72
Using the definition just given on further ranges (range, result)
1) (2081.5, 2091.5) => 1.73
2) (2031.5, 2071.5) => 1.63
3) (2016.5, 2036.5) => 1.62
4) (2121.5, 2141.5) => 1.76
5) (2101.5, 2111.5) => 1.74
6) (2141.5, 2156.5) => 1.75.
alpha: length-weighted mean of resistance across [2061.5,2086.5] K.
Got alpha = 1.72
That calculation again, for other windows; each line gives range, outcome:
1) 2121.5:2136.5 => 1.8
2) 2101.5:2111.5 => 1.76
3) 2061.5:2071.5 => 1.74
